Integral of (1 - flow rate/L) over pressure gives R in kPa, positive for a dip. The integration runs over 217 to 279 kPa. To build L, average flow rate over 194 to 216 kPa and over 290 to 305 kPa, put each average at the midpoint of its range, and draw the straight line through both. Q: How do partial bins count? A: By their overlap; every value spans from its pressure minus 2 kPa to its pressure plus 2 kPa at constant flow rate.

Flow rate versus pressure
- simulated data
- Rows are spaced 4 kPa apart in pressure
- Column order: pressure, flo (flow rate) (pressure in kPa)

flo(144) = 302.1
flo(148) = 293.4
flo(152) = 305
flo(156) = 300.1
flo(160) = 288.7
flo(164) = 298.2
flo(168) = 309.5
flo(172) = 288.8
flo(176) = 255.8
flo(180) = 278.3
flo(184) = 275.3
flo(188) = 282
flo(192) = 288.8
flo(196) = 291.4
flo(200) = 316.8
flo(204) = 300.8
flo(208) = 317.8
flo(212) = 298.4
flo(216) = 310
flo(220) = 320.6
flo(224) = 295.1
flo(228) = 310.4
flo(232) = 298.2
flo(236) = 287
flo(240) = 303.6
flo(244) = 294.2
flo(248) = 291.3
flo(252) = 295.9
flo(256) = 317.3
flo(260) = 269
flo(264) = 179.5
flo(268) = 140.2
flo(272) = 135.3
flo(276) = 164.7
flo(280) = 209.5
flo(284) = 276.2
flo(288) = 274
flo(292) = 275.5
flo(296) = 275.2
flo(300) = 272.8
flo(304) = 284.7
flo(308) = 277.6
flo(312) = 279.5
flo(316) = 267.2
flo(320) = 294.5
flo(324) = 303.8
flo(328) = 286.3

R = 7.0 kPa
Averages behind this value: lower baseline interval 305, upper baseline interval 277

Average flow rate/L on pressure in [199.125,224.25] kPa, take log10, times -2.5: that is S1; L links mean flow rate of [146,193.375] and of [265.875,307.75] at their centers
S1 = -0.15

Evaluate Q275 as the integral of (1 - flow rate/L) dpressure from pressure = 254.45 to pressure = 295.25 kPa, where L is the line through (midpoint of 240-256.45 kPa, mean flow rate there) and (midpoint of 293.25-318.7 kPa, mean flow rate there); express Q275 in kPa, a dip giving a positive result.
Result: 9.0 kPa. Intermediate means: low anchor 298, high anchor 277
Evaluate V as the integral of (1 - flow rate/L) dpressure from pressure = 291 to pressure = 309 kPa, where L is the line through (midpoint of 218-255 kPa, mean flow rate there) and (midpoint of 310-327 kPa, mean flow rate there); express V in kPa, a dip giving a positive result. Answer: 0.8 kPa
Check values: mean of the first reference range 300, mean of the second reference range 286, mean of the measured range 277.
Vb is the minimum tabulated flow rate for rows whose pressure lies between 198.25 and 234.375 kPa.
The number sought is 295.1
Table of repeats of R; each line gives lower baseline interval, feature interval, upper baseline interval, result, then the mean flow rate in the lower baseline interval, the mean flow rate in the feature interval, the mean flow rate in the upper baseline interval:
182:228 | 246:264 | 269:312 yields -0.9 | 300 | 281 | 244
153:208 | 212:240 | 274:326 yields -2.1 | 292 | 303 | 266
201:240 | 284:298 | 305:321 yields 0.5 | 305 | 275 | 279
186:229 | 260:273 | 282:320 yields 5.2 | 303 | 171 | 277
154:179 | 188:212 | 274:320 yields -1.6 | 290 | 301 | 261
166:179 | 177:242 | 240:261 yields -1.8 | 284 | 298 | 296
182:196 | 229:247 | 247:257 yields 0.0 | 283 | 296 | 301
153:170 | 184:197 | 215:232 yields 0.8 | 299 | 285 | 308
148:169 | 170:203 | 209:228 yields 1.9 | 299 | 285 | 307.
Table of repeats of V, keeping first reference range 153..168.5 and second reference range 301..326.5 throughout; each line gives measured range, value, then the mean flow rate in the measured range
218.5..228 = -0.5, 308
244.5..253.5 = -0.1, 294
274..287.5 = 3.0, 223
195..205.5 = -0.3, 304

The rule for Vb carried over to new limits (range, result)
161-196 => 255.8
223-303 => 135.3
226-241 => 287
